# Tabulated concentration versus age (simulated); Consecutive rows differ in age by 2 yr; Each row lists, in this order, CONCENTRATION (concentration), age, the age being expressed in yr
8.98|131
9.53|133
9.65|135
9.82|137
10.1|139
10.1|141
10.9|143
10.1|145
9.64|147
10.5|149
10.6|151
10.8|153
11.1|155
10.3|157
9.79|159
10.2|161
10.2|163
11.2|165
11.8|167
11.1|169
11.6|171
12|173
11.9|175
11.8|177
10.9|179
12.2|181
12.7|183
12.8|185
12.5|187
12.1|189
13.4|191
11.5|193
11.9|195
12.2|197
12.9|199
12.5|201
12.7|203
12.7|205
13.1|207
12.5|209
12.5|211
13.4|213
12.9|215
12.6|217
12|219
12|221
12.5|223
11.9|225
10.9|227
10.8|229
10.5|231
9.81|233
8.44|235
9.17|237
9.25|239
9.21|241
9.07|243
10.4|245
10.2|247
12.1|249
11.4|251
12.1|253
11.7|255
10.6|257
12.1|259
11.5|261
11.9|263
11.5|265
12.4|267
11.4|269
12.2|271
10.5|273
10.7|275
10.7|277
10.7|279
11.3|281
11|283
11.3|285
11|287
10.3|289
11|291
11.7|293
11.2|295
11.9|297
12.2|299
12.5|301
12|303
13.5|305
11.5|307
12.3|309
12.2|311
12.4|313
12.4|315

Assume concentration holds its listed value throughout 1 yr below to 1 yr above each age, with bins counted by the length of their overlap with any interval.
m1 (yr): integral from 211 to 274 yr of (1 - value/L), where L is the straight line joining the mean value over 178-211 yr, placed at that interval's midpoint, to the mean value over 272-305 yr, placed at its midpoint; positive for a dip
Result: 3.5 yr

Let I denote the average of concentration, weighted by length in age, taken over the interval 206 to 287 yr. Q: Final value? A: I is 11.3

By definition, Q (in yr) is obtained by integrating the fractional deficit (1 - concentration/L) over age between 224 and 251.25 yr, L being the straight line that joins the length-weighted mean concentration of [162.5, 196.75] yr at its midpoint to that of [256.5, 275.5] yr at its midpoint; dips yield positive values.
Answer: 3.4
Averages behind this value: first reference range 11.9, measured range 10.2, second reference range 11.5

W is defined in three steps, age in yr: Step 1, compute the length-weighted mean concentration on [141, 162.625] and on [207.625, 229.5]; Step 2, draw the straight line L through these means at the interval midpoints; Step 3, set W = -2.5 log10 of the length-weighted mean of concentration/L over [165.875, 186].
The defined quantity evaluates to -0.08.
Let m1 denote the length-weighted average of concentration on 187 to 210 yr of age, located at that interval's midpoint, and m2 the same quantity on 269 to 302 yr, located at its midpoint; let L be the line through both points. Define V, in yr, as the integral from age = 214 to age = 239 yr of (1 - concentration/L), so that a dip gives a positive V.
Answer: 2.19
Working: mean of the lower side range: 12.5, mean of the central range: 11.1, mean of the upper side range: 11.3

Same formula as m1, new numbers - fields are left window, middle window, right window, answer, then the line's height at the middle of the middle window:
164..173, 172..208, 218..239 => -3.6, 11.2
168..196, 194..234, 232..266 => -2.7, 11.4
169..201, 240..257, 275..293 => 0.9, 11.4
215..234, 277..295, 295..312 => 1.5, 12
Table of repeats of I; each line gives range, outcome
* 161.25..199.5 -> 11.9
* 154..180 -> 11.1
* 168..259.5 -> 11.6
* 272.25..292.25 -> 10.9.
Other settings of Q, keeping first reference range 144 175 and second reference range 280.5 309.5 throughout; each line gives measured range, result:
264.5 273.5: -0.15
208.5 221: -1.66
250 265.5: -0.27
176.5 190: -1.53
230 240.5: 1.71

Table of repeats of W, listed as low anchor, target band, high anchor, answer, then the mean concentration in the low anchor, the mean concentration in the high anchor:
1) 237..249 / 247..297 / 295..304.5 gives -0.04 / 9.79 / 12.1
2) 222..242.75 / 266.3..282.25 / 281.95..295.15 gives -0.04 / 10.2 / 11.1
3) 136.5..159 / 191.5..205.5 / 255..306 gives -0.15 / 10.3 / 11.5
